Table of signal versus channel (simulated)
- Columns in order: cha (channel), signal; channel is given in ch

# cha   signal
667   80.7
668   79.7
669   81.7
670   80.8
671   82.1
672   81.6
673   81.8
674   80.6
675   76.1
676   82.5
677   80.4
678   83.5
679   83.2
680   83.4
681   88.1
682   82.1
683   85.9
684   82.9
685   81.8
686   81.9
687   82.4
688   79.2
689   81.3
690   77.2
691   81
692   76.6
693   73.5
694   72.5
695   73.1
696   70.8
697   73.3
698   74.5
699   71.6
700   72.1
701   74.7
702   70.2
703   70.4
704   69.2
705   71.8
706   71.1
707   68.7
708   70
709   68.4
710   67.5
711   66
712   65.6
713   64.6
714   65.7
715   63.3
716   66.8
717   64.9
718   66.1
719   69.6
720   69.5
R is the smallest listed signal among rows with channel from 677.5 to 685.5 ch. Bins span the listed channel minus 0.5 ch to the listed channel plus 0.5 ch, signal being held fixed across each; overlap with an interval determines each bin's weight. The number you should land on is 81.8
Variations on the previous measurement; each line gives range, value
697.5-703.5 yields 70.2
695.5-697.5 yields 70.8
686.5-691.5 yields 77.2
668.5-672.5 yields 80.8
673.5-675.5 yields 76.1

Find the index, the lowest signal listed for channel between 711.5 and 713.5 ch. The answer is 64.6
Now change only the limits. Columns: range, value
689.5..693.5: 73.5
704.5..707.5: 68.7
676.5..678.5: 80.4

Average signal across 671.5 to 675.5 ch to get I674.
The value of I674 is 80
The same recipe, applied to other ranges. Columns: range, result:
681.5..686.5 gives 82.9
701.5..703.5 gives 70.3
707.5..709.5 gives 69.2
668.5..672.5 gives 81.5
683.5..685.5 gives 82.3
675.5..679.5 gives 82.4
